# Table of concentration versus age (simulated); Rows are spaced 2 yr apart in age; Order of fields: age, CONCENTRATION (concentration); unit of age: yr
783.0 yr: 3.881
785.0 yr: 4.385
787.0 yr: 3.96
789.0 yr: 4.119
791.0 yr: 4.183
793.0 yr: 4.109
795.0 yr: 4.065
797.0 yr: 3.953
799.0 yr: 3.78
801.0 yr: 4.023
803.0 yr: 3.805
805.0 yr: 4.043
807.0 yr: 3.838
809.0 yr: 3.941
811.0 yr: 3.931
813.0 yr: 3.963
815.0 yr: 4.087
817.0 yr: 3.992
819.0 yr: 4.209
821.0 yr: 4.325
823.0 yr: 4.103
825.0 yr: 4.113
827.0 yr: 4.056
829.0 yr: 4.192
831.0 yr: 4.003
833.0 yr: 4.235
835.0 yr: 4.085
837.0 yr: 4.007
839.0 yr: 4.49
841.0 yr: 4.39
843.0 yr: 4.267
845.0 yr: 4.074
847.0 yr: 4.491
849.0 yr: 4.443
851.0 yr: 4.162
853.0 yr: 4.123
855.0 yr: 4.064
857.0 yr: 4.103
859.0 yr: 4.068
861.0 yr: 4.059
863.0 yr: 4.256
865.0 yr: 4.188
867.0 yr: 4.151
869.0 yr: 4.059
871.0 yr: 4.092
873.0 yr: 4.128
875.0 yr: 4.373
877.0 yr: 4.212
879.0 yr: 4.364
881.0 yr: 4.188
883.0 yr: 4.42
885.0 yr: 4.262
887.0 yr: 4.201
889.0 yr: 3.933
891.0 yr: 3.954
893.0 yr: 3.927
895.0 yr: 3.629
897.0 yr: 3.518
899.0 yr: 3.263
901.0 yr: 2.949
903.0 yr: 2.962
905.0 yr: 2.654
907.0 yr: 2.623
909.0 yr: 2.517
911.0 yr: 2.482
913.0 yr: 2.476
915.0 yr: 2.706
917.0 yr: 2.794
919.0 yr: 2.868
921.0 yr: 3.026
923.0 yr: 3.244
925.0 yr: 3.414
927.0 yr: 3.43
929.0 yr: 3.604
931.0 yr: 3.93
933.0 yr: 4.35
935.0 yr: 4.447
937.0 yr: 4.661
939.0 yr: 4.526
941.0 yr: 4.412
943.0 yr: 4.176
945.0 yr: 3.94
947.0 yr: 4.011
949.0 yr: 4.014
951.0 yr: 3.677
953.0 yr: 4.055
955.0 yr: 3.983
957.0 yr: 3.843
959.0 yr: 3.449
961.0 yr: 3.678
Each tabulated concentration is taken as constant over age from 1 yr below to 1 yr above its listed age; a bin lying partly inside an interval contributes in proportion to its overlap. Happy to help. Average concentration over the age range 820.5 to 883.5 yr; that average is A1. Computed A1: 4.19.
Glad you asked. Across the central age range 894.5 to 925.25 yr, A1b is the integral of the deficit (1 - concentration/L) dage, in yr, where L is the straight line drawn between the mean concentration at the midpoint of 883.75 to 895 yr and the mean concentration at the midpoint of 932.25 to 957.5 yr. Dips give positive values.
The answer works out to 8.7 yr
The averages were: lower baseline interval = 4.03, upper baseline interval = 4.17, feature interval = 2.92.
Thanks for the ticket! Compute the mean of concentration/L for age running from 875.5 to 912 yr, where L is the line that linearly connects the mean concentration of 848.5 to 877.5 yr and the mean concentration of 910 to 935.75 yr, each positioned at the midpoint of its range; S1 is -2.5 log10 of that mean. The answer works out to 0.05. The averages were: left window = 4.16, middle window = 3.57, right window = 3.28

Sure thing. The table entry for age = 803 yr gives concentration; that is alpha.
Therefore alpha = 3.805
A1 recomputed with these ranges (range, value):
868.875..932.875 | 3.51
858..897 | 4.11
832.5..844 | 4.25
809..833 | 4.09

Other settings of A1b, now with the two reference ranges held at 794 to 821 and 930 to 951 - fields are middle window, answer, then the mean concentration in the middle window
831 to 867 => -1.3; 4.2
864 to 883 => -0.5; 4.21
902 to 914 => 4.4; 2.62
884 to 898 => 0.7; 3.92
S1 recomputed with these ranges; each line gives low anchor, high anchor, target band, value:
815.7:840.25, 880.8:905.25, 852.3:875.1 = -0.06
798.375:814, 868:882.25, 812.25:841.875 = -0.04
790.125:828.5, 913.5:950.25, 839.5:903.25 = -0.05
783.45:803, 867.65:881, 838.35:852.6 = -0.04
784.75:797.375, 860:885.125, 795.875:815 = 0.05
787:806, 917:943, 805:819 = 0.00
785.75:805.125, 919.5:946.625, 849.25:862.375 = -0.04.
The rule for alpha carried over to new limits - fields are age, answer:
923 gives 3.244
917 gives 2.794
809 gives 3.941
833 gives 4.235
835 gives 4.085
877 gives 4.212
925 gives 3.414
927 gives 3.43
